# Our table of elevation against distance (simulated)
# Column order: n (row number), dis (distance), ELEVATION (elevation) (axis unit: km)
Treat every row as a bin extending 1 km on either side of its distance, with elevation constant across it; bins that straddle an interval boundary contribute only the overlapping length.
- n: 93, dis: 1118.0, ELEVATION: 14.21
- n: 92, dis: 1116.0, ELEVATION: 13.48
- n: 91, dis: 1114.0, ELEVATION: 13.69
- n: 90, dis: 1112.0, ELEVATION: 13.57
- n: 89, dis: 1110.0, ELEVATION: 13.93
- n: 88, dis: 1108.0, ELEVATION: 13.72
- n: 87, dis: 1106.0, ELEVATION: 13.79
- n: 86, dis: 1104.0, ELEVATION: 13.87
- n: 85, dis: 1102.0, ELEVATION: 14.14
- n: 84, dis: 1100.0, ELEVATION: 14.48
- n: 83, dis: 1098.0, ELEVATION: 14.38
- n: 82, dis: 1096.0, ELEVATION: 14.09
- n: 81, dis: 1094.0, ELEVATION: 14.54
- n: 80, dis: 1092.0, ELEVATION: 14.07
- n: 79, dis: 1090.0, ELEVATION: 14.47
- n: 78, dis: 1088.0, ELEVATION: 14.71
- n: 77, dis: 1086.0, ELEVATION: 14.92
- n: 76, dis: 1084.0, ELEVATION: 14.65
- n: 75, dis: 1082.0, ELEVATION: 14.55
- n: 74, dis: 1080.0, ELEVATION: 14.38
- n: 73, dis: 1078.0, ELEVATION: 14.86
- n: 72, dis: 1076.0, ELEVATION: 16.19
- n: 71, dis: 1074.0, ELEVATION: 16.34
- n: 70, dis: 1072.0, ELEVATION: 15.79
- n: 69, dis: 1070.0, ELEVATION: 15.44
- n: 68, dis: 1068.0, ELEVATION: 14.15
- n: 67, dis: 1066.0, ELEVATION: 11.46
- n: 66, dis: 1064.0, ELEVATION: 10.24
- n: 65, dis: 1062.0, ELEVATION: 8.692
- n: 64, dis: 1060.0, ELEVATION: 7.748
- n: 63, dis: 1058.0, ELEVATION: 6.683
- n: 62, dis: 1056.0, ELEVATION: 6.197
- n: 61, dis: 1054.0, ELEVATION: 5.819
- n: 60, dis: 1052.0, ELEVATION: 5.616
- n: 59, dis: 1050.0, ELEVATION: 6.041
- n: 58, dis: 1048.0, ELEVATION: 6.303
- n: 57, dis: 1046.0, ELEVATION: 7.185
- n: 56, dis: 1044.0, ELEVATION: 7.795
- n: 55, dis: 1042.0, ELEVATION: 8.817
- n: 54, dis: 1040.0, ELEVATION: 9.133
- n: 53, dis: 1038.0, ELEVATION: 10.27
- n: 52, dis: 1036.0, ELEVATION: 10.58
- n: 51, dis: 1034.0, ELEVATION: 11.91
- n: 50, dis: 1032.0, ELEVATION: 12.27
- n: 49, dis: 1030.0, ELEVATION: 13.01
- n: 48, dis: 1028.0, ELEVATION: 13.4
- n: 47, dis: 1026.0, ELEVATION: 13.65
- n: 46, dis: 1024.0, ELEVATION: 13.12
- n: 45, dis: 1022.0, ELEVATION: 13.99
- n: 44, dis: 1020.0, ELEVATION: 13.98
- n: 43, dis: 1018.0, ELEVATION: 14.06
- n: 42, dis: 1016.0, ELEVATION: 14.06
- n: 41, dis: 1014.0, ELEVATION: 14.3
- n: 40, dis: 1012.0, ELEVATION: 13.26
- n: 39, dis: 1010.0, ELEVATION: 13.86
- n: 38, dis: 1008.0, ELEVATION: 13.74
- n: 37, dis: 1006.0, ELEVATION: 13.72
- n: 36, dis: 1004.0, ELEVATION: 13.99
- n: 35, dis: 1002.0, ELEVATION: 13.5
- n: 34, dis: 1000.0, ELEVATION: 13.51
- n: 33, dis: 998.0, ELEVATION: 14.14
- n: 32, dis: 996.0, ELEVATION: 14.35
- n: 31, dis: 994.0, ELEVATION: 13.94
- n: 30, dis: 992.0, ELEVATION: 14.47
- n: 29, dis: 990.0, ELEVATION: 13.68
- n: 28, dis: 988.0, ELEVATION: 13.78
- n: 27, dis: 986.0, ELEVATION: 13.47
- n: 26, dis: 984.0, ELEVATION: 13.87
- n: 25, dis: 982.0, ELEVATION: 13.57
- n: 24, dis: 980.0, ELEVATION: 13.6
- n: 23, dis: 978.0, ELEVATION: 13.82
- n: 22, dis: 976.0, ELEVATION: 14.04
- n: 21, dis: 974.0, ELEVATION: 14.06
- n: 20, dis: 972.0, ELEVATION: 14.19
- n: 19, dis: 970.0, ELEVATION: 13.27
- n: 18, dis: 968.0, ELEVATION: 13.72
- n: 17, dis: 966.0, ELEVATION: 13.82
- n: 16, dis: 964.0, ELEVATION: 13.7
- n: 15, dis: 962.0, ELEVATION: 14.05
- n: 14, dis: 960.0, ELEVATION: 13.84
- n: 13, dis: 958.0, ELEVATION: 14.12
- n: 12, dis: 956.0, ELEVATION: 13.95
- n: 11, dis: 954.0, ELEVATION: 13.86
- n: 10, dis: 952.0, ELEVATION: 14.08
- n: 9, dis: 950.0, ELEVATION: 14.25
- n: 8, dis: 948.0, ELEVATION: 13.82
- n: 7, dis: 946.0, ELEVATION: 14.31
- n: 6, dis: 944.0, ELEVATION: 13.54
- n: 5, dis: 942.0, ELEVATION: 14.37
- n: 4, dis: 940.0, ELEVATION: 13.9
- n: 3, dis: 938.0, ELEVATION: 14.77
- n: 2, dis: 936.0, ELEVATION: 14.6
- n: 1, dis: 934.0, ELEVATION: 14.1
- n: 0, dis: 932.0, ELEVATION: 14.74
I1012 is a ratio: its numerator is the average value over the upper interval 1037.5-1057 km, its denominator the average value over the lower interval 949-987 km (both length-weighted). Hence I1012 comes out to 0.52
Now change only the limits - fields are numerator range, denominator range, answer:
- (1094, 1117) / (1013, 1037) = 1.06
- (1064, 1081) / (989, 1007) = 1.05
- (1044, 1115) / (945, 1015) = 0.88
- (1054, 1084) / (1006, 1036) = 0.91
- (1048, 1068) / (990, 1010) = 0.57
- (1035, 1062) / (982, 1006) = 0.55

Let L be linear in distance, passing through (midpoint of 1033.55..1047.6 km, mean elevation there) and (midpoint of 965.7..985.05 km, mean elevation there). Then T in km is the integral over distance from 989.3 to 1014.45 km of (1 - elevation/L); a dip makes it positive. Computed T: -4.2 km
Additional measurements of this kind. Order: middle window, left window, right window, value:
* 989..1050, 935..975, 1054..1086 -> 3.5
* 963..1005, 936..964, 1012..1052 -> -3.2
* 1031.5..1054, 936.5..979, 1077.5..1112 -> 9.0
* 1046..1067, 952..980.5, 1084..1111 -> 9.9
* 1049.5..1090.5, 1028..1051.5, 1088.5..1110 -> 0.6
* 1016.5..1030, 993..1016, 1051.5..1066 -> -2.3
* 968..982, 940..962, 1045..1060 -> -1.8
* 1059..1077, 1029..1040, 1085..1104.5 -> 0.3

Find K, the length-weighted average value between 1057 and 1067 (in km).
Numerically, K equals 8.96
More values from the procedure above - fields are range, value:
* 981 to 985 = 13.7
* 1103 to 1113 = 13.8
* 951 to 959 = 14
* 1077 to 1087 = 14.7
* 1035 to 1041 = 9.99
